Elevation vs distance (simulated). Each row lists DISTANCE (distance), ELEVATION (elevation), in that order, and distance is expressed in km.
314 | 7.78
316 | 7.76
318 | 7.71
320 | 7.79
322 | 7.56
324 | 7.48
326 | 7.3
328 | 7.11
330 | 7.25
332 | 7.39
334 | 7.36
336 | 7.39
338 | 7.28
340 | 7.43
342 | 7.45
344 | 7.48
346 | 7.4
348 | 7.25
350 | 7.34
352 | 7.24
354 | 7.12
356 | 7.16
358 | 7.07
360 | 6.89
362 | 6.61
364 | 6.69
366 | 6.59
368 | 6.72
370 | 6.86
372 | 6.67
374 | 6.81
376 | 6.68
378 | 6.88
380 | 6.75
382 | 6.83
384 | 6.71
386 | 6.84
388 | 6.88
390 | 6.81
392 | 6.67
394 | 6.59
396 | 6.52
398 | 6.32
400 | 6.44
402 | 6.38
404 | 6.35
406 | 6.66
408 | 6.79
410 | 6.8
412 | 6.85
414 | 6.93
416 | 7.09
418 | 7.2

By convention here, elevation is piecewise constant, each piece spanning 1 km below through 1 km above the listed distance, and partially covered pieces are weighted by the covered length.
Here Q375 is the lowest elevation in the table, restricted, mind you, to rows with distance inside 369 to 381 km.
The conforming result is 6.67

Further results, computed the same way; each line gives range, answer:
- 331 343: 7.28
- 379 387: 6.71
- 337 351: 7.25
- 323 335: 7.11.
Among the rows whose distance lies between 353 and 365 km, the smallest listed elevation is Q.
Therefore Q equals 6.61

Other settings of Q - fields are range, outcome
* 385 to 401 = 6.32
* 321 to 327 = 7.3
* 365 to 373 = 6.59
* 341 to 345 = 7.45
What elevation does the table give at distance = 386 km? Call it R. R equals 6.84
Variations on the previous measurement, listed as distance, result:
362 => 6.61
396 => 6.52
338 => 7.28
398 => 6.32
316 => 7.76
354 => 7.12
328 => 7.11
